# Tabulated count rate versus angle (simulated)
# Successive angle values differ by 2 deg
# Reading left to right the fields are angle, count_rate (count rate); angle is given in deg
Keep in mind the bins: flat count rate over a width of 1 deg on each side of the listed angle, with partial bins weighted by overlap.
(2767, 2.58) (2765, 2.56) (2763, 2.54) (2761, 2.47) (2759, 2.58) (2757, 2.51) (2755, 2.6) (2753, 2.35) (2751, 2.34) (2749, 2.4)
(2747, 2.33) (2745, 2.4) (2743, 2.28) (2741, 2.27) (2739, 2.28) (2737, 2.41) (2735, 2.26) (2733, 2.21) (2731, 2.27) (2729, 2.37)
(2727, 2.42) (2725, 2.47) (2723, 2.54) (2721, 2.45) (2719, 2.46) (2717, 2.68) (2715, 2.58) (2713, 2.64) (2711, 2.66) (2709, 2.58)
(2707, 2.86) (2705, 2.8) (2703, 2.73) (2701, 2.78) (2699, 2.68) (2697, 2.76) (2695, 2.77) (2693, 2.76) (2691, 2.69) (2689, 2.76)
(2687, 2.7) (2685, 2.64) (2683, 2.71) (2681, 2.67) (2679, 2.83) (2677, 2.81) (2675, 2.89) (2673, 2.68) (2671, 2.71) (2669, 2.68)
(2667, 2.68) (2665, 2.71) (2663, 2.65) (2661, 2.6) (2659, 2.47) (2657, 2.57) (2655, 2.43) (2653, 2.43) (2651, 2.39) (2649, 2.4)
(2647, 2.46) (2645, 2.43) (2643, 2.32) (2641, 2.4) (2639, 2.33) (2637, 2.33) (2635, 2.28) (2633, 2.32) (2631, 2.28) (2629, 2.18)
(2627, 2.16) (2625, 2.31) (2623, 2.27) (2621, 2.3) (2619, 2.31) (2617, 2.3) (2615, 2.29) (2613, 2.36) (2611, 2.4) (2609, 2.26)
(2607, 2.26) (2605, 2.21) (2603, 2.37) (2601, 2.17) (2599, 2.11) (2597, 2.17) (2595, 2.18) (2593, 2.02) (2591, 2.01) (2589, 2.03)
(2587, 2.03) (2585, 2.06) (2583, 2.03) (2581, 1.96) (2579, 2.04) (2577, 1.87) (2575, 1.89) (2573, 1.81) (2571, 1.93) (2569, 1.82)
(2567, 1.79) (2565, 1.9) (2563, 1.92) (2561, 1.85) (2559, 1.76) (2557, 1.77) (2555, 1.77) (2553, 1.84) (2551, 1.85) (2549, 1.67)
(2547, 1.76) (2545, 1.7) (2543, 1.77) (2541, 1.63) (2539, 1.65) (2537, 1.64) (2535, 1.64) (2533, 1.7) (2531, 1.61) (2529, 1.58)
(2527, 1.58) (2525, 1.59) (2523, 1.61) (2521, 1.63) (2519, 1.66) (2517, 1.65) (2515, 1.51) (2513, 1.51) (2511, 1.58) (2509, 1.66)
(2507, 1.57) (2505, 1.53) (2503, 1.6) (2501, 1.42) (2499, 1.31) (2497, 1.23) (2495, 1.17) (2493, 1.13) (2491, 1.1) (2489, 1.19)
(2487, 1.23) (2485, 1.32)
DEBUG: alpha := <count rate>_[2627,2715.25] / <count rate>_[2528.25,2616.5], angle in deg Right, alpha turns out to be 1.34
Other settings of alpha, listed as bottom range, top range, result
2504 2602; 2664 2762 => 1.43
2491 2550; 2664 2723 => 1.74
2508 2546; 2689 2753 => 1.55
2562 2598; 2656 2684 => 1.37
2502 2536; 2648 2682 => 1.64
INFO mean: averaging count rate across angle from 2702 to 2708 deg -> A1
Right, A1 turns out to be 2.8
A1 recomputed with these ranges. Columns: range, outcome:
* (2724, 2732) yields 2.38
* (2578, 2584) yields 2.01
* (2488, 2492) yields 1.15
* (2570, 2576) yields 1.88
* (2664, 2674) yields 2.69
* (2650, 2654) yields 2.41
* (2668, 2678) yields 2.75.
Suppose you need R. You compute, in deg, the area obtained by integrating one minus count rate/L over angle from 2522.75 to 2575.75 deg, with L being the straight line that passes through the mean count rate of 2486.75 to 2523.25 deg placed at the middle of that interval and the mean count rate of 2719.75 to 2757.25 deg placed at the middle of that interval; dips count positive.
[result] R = -4.2 deg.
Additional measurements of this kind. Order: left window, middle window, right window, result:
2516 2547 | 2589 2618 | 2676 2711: -1.15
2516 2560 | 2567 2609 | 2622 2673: -0.36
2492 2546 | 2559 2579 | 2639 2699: 0.39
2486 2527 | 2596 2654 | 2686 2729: -4.03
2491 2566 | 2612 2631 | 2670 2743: -1.32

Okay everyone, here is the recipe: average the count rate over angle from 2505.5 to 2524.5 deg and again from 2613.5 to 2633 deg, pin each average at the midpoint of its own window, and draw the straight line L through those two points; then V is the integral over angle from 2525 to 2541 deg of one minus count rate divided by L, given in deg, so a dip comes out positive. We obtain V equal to 0.8 deg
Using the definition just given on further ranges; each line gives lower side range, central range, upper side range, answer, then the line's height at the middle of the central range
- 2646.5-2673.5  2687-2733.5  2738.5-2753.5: -3.5 deg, 2.43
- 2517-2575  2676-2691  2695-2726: -1.4 deg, 2.5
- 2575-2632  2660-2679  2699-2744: -2.9 deg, 2.36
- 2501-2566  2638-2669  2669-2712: -0.1 deg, 2.49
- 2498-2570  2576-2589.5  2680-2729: -0.4 deg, 1.95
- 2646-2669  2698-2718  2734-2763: -2.0 deg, 2.46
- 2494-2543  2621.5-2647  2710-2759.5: -3.6 deg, 2.02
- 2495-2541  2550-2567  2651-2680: 0.2 deg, 1.86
